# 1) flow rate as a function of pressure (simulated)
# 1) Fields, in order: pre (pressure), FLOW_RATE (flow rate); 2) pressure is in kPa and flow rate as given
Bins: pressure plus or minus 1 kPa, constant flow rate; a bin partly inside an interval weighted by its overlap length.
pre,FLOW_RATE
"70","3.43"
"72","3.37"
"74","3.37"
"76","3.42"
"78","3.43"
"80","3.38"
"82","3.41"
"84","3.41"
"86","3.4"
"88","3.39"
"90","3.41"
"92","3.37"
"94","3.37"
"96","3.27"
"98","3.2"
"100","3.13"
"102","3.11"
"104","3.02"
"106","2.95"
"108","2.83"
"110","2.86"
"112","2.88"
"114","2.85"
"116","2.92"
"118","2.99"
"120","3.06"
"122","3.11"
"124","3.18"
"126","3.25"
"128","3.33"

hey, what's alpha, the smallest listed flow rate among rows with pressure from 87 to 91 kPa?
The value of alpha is 3.39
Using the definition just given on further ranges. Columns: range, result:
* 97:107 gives 2.95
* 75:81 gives 3.38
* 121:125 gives 3.11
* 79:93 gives 3.37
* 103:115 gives 2.83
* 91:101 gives 3.13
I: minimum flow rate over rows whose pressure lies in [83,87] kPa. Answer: 3.4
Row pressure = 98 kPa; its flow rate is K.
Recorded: 3.2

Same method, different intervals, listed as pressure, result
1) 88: 3.39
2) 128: 3.33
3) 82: 3.41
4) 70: 3.43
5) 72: 3.37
